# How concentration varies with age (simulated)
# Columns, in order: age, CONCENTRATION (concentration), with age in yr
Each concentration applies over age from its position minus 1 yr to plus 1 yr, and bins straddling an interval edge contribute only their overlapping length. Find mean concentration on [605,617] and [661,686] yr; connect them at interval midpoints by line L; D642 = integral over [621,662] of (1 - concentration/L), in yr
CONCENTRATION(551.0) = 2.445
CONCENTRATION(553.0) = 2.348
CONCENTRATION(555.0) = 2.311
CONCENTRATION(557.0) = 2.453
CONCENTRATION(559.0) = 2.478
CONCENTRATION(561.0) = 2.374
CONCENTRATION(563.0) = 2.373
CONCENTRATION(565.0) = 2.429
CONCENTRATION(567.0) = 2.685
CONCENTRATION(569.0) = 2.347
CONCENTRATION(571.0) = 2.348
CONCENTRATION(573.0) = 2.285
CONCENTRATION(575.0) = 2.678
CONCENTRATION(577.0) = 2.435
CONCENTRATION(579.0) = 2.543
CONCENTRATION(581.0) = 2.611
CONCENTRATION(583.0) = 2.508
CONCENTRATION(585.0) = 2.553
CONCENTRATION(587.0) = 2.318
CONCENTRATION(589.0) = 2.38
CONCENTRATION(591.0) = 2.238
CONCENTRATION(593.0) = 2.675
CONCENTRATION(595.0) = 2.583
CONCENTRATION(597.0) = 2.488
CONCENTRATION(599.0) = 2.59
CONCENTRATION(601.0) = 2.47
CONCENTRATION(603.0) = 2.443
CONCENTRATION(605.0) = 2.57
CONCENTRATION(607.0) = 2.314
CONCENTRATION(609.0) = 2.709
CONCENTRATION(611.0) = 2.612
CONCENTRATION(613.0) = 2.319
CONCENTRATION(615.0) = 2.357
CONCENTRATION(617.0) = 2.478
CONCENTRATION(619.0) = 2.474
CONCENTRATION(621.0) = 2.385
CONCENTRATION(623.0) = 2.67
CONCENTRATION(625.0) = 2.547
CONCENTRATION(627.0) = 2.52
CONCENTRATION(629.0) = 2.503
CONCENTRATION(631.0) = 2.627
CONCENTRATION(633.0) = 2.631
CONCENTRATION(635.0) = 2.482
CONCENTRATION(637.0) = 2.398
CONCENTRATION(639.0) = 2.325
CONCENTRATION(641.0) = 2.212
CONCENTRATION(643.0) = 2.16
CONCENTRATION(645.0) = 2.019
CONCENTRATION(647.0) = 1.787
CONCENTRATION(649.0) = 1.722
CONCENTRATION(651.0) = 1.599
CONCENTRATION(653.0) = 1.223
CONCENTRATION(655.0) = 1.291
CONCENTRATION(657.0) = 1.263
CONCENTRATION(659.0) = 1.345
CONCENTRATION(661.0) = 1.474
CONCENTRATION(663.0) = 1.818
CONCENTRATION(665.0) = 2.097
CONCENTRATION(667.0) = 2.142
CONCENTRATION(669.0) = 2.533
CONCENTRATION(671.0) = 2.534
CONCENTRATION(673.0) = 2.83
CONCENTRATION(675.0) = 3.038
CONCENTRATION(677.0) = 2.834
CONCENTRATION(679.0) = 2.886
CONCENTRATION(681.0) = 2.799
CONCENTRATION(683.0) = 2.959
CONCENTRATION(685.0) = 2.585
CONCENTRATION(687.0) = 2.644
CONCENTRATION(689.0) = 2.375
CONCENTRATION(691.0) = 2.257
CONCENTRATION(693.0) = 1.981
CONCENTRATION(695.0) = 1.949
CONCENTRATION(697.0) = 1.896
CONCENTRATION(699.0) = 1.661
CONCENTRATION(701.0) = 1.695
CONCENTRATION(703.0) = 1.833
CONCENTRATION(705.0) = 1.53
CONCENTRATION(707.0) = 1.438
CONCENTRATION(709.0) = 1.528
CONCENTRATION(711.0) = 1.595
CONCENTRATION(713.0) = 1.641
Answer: 7.5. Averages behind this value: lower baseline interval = 2.47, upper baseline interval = 2.54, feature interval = 2.05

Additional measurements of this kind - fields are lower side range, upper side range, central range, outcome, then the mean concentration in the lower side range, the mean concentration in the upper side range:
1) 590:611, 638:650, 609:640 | -3.43 yr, 2.51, 2.04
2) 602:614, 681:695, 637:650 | 2.16 yr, 2.49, 2.45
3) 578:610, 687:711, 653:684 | -3.02 yr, 2.5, 1.86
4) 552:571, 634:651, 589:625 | -4.00 yr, 2.42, 2.11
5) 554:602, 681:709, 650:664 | 4.88 yr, 2.46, 2.07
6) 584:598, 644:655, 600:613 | -1.53 yr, 2.46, 1.64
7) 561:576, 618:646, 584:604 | -0.31 yr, 2.44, 2.43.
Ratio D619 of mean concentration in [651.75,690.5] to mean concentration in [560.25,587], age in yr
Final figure 0.9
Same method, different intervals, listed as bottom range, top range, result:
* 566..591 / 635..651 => 0.85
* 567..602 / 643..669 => 0.69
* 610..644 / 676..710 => 0.88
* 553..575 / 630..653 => 0.88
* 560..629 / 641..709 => 0.83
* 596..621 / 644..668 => 0.66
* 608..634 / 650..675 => 0.75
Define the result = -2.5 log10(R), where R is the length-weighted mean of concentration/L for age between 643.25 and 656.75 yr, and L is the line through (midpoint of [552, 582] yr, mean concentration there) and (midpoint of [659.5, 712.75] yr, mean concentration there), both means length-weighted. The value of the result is 0.36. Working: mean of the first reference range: 2.45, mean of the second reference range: 2.17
